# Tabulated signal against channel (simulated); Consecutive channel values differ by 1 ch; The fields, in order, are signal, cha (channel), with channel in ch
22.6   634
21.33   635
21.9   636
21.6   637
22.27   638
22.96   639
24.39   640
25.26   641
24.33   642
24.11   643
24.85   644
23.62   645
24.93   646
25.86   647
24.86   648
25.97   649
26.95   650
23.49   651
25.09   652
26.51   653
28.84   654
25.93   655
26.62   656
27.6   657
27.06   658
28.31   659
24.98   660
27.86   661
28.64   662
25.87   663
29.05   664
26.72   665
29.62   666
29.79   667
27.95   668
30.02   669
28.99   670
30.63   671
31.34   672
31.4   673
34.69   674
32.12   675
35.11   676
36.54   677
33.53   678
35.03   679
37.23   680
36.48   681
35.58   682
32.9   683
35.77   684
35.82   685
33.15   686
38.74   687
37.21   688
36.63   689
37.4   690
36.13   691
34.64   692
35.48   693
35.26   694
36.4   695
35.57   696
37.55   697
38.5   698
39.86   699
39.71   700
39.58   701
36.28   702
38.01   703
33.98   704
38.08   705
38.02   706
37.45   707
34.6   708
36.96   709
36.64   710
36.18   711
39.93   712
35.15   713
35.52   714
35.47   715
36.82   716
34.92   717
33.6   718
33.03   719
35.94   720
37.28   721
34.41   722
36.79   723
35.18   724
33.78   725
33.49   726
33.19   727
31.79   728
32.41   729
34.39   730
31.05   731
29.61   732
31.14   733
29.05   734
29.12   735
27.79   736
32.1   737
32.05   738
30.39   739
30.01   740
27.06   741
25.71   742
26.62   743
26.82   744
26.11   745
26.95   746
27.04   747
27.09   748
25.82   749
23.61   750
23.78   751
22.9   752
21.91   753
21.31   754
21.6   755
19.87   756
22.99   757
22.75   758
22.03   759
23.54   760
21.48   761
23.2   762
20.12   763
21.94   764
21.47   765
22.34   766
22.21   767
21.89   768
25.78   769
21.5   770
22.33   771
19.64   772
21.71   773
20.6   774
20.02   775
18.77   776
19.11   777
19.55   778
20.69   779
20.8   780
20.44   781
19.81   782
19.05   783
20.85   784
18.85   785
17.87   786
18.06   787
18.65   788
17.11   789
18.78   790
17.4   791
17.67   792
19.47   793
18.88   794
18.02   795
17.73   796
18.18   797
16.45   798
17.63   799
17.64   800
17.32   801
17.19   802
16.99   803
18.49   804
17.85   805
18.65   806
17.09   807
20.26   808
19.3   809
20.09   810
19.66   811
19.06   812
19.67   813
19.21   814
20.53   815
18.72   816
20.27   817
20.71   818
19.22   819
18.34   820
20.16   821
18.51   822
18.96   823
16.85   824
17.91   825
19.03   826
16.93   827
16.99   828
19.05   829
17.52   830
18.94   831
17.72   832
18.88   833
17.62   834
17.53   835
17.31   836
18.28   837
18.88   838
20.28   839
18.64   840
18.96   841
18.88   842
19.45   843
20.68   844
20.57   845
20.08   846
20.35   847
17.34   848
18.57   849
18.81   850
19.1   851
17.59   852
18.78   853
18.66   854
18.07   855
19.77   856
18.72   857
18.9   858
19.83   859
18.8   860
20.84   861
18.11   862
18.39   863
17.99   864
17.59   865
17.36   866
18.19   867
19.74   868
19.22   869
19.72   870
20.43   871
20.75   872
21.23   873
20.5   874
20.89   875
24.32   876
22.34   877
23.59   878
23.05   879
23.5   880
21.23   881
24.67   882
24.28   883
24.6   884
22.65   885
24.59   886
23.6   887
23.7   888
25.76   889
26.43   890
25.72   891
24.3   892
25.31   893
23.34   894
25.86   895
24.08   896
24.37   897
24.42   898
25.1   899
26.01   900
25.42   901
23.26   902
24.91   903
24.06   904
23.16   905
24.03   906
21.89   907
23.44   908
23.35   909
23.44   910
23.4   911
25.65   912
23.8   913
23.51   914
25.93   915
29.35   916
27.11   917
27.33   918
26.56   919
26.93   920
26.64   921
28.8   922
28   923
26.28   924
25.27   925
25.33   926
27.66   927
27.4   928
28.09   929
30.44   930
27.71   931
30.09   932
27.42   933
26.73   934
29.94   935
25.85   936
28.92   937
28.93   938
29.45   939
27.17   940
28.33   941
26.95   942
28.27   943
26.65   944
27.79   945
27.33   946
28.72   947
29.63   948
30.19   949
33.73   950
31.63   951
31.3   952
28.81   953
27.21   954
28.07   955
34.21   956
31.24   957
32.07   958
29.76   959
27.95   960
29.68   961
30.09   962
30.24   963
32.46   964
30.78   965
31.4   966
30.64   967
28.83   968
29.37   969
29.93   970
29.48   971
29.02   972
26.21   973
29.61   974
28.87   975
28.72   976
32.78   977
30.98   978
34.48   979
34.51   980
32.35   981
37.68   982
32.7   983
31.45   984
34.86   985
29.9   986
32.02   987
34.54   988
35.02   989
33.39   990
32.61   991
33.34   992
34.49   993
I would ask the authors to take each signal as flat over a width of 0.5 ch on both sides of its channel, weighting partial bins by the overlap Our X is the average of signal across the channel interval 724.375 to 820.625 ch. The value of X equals 22.5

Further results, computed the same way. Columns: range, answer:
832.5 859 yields 18.9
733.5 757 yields 26.2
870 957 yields 25.9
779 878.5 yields 19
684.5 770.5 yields 31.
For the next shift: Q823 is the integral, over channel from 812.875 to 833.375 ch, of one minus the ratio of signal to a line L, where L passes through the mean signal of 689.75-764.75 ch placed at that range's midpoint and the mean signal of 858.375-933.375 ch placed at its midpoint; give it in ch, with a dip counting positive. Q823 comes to 6.3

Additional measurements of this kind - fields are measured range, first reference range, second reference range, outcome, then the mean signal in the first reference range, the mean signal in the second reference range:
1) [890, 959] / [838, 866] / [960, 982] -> -2.4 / 19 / 30.6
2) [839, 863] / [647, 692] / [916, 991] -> 8.8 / 30.9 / 29.7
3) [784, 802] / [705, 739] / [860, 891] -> 6.5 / 34.1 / 21.7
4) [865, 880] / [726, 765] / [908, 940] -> 3.4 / 26.5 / 26.9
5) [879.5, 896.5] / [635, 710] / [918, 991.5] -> 3.3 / 31.2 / 29.8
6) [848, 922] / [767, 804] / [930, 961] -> 8.4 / 19.3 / 29.1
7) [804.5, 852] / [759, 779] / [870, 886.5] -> 6.9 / 21.4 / 22.6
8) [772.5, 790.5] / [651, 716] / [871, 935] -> 6.2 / 33.4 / 25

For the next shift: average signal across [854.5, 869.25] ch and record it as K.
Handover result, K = 18.8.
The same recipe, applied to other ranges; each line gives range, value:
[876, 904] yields 24.3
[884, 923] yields 25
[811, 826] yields 19.2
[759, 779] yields 21.4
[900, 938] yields 26.2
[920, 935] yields 27.6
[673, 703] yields 36.1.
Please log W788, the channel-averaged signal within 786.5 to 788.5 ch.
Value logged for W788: 18.4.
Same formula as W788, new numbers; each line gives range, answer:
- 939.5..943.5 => 27.7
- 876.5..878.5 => 23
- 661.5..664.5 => 27.9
